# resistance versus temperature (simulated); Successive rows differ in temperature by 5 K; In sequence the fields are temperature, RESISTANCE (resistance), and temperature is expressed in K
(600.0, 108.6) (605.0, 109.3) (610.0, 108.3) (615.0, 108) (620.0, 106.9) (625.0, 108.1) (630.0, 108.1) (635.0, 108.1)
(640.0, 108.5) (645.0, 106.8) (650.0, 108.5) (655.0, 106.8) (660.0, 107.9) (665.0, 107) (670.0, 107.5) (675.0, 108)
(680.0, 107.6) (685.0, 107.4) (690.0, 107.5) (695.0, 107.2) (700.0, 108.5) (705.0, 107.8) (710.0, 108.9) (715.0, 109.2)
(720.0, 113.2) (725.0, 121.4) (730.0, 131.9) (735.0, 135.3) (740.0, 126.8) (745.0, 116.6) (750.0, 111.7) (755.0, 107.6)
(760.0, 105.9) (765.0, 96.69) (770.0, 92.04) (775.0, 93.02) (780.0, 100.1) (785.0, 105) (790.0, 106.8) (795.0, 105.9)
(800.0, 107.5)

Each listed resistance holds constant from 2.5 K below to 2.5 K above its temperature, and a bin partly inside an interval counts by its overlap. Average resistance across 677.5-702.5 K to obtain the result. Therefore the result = 108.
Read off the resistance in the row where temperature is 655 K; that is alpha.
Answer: 106.8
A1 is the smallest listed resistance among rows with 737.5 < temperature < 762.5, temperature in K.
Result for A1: 105.9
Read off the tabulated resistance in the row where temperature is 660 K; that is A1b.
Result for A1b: 107.9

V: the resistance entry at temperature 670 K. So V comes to 107.5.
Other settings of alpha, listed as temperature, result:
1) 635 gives 108.1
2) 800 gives 107.5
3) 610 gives 108.3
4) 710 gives 108.9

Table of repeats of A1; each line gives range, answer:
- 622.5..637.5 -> 108.1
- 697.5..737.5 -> 107.8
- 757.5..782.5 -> 92.04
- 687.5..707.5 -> 107.2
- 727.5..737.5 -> 131.9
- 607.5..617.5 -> 108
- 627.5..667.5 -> 106.8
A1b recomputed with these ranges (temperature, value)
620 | 106.9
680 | 107.6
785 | 105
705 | 107.8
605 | 109.3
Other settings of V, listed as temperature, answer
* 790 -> 106.8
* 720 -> 113.2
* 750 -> 111.7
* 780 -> 100.1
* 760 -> 105.9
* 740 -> 126.8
